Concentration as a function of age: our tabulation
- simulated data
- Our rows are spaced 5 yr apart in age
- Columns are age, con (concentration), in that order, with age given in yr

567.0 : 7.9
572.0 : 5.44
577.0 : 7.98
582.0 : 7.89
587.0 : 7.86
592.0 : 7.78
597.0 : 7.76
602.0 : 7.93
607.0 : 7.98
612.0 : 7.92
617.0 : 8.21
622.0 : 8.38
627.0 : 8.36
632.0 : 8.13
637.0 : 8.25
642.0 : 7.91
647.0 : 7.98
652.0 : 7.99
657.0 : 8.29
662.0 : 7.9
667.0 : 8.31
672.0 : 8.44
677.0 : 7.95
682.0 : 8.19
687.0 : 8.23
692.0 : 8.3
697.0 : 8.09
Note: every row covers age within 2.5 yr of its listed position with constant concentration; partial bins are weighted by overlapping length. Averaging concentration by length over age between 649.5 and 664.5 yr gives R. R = 8.06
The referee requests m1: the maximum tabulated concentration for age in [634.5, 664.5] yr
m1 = 8.29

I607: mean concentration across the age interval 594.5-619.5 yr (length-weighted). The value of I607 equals 7.96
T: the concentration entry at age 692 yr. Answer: 8.3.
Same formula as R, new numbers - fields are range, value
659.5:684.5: 8.16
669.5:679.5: 8.19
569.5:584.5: 7.1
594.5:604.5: 7.84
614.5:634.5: 8.27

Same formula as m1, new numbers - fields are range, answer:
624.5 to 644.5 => 8.36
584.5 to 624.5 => 8.38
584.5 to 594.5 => 7.86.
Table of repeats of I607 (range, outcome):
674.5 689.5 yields 8.12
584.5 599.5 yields 7.8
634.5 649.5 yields 8.05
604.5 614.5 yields 7.95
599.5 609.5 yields 7.96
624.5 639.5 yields 8.25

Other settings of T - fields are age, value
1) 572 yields 5.44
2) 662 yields 7.9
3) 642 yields 7.91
